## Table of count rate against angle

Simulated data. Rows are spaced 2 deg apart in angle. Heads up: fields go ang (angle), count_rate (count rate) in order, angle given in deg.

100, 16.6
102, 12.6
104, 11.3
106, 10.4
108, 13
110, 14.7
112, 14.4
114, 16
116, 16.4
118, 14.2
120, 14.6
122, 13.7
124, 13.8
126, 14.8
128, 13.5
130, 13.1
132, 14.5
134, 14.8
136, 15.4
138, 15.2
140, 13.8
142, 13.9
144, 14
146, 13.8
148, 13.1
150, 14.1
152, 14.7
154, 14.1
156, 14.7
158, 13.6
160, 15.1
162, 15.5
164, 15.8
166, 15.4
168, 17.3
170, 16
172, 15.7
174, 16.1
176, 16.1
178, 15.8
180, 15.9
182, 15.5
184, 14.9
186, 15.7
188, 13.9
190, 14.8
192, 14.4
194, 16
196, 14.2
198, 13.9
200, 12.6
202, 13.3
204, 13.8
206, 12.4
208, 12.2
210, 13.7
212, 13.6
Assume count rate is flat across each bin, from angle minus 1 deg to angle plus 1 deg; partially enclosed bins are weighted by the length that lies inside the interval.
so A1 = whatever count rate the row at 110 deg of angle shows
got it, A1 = 14.7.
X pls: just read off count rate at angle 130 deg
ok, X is 13.1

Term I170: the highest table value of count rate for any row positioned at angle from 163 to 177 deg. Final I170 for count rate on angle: 17.3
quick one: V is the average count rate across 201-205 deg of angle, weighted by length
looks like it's 13.6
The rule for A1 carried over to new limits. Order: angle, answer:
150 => 14.1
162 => 15.5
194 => 16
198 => 13.9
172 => 15.7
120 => 14.6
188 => 13.9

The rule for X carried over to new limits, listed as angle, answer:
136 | 15.4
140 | 13.8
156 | 14.7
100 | 16.6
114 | 16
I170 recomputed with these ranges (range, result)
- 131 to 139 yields 15.4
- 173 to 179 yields 16.1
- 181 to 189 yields 15.7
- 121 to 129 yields 14.8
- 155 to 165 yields 15.8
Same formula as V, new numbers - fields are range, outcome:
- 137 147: 14.1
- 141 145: 13.9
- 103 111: 12.4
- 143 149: 13.6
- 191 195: 15.2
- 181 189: 15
